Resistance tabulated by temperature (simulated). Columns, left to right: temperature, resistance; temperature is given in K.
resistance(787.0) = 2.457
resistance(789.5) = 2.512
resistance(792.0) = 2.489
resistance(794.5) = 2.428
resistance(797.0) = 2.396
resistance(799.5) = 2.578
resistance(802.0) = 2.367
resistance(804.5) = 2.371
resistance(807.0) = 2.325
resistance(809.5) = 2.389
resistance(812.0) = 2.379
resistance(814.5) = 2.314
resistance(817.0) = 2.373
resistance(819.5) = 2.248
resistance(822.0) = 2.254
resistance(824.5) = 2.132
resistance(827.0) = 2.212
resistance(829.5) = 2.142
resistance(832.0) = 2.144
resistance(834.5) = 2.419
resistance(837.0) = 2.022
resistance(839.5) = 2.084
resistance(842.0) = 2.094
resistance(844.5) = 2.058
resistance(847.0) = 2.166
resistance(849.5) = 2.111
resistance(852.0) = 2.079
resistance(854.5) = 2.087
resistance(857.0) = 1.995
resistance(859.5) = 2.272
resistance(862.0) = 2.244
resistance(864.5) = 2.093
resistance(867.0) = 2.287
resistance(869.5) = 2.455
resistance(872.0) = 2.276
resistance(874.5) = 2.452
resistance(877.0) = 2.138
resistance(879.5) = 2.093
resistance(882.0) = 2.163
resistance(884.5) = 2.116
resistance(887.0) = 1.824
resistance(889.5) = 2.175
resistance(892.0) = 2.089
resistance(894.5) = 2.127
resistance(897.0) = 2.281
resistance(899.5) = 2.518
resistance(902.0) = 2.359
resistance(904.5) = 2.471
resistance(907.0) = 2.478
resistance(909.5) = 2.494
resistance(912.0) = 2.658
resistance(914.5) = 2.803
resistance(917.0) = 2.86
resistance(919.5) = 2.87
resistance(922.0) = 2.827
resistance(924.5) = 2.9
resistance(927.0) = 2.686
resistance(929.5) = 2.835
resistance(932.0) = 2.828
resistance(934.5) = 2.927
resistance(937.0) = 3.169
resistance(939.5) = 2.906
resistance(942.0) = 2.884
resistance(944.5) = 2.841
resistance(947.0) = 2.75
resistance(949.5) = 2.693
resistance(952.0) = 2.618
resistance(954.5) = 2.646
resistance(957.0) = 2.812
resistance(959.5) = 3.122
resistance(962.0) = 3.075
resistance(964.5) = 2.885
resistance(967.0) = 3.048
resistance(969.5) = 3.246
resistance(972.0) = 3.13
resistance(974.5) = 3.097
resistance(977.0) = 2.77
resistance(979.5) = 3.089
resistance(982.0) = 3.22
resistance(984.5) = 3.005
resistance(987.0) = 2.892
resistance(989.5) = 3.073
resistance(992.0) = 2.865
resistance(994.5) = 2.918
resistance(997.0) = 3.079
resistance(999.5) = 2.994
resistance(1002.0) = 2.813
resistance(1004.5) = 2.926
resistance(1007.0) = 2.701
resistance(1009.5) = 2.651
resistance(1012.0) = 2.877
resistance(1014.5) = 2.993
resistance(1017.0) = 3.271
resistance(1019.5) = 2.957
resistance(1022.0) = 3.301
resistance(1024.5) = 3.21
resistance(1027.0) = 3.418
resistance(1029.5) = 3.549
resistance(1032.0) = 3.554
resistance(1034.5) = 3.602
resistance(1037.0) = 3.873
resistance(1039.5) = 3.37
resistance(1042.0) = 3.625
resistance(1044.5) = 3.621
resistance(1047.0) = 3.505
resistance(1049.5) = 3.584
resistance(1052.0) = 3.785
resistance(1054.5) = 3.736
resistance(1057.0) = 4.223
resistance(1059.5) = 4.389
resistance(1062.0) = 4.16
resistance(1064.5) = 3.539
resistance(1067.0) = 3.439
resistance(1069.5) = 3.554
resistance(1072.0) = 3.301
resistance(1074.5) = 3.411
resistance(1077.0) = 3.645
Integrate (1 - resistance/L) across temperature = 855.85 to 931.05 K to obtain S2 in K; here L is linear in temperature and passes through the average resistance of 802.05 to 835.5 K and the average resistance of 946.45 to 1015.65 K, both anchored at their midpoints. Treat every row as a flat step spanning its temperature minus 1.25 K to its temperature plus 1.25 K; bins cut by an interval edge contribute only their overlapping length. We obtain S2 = 5.6 K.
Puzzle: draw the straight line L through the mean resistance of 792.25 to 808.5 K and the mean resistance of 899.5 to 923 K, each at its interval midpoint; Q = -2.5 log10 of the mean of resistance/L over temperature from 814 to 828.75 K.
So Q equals 0.10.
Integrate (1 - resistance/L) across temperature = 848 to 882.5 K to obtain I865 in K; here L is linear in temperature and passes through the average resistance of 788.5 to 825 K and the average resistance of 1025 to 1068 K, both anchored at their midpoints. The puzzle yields 6.4 K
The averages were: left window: 2.37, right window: 3.7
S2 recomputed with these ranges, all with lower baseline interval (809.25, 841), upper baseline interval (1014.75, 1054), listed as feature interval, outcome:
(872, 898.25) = 4.4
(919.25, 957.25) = 1.0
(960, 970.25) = 0.0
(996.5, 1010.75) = 1.9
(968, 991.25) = 0.7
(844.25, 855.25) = 1.3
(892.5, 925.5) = 1.9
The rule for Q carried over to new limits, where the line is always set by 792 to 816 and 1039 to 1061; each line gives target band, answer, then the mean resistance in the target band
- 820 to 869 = 0.21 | 2.16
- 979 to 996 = 0.14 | 3.01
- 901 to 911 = 0.21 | 2.46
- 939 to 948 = 0.12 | 2.84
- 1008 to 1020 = 0.21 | 2.94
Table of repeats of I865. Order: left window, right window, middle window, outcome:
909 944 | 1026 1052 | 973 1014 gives 4.3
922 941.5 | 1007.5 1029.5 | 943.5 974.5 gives 0.4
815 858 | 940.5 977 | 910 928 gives -0.8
